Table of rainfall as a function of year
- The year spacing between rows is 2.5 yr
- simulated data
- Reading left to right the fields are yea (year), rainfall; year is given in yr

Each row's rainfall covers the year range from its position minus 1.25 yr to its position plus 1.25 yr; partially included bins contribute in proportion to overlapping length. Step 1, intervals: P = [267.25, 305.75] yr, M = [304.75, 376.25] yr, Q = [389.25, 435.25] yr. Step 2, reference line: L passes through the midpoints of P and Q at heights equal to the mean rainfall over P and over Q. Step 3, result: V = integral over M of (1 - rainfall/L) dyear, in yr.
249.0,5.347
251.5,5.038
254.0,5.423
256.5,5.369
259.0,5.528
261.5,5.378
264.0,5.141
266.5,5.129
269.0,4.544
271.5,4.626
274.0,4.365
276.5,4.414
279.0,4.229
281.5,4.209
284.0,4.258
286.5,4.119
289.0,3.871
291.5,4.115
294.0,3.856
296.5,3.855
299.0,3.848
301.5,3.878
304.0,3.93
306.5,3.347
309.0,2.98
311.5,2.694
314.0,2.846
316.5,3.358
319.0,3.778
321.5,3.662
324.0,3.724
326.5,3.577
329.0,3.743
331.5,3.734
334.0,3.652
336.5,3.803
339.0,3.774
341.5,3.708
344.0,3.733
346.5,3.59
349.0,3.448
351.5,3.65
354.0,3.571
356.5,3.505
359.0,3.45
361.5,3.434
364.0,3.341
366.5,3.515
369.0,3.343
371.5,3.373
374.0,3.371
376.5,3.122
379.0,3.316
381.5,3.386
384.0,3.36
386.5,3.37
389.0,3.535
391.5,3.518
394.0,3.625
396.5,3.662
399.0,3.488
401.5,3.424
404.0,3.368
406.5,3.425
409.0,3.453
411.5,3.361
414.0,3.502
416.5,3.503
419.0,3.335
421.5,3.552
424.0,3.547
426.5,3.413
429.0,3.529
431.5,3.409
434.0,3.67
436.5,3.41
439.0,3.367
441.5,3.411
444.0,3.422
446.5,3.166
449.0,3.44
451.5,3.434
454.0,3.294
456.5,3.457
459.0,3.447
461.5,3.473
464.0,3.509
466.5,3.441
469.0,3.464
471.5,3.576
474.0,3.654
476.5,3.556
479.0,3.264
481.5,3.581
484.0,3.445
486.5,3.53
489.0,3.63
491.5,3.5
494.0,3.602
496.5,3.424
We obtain 6.9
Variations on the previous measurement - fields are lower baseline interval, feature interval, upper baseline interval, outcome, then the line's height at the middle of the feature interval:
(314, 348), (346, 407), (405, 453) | 1.8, 3.55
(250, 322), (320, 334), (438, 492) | 1.2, 4.04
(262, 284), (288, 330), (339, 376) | 5.5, 4.13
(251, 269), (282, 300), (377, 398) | 3.0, 4.81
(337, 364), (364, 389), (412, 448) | 1.2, 3.54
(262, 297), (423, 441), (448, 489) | 0.9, 3.65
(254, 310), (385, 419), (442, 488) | 2.6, 3.76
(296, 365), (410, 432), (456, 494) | 0.4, 3.52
